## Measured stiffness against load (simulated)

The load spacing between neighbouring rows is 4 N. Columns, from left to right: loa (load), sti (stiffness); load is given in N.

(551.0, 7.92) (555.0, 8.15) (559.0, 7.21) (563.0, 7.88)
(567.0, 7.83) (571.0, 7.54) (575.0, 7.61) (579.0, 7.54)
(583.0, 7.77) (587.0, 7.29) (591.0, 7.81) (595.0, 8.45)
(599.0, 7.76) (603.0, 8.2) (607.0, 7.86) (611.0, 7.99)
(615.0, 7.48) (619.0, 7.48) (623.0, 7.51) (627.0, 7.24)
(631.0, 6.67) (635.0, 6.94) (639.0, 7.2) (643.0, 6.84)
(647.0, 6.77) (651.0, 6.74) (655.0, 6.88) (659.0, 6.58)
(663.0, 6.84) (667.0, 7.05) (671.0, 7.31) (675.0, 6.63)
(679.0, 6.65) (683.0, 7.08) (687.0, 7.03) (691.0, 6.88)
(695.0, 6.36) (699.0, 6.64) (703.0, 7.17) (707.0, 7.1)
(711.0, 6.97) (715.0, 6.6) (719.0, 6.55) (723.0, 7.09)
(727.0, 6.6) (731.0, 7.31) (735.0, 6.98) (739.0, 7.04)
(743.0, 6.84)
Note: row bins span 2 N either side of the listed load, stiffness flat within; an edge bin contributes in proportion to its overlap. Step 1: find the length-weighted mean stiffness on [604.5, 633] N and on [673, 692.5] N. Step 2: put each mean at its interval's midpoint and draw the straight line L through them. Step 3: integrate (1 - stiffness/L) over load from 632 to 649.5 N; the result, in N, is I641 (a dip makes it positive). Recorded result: 0.8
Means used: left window 7.47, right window 6.85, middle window 6.92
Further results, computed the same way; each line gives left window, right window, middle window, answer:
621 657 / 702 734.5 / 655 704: 0.7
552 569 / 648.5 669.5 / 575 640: -2.3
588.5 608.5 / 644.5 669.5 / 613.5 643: 0.9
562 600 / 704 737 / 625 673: 2.7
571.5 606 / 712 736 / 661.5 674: 0.4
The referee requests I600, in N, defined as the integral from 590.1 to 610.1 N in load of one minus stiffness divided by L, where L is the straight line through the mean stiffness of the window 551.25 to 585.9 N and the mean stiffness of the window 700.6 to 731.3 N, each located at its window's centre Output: -1.3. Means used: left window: 7.69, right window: 6.9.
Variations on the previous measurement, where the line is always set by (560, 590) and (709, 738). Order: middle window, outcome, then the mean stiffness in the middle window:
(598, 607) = -0.6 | 7.98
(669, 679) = 0.3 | 6.91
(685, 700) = 0.6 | 6.73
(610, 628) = -0.3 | 7.53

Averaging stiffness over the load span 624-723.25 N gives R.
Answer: 6.87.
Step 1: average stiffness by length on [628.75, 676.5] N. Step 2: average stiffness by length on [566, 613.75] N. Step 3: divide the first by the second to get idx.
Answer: 0.88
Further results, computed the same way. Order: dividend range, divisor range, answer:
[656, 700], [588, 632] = 0.89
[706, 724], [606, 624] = 0.89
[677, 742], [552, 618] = 0.89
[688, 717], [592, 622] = 0.87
